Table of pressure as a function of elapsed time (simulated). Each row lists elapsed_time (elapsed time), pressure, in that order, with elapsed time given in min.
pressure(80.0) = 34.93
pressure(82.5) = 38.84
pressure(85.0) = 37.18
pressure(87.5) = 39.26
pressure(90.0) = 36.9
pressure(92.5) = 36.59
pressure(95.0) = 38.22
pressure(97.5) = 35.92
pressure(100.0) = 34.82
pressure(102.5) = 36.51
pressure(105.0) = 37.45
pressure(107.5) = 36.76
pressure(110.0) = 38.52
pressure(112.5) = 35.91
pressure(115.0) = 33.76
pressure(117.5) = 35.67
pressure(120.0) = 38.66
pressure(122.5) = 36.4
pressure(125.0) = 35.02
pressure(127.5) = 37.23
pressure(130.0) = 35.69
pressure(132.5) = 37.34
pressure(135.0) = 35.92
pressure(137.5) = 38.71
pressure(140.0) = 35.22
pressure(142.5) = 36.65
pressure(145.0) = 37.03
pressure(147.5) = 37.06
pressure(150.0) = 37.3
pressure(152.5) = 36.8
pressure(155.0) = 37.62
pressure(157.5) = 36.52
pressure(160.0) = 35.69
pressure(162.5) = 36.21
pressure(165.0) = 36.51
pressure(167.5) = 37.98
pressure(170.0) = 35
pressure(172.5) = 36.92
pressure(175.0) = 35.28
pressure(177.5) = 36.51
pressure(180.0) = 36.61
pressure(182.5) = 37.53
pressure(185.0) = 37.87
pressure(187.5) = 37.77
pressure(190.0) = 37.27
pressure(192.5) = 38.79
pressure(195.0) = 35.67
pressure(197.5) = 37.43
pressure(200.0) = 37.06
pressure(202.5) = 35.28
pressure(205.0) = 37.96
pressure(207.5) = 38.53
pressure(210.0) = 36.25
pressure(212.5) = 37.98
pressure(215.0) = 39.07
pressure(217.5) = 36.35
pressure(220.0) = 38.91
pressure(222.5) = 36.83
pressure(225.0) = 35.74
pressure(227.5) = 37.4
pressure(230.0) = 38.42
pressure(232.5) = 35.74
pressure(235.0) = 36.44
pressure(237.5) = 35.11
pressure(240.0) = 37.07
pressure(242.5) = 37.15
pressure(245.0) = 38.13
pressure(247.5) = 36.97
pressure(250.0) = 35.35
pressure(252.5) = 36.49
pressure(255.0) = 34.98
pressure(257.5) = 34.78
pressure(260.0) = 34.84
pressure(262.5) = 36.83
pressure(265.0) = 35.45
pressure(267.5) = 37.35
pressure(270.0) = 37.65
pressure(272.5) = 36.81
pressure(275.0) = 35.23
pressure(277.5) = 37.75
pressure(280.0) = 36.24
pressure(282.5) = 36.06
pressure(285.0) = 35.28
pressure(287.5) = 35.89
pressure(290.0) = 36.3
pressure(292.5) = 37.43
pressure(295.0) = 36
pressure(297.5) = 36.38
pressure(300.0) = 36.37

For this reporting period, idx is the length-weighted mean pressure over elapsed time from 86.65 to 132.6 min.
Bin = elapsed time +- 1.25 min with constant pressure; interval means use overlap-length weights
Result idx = 36.6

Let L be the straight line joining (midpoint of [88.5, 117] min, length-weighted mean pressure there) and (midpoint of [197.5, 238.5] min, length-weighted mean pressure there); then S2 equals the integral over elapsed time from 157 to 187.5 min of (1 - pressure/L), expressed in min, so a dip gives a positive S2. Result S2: 0.2 min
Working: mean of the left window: 36.5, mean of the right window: 37.1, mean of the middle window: 36.6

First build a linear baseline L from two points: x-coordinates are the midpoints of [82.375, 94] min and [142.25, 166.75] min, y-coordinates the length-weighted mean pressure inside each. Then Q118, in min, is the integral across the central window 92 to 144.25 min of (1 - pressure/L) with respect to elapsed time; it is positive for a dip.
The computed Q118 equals 1.0 min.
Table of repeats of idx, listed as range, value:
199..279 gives 36.7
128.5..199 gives 36.8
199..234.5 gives 37.2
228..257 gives 36.5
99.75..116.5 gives 36.3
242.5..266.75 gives 36.1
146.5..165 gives 36.7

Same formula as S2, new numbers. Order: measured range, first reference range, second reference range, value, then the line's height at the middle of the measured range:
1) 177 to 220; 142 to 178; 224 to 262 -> -1.0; 36.5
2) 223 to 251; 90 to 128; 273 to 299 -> -0.3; 36.3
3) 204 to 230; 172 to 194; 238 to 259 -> -0.6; 36.7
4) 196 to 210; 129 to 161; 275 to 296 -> -0.2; 36.6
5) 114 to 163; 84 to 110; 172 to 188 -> 0.6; 37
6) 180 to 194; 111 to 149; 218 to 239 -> -0.4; 36.7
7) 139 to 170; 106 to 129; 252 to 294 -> -0.2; 36.4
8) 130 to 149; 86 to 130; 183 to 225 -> 0.1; 36.9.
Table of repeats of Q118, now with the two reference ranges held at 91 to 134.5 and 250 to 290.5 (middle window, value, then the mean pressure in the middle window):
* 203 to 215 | -0.47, 37.7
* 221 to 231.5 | -0.26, 37.1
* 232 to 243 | -0.03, 36.3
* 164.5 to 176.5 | 0.00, 36.3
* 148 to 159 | -0.19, 37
